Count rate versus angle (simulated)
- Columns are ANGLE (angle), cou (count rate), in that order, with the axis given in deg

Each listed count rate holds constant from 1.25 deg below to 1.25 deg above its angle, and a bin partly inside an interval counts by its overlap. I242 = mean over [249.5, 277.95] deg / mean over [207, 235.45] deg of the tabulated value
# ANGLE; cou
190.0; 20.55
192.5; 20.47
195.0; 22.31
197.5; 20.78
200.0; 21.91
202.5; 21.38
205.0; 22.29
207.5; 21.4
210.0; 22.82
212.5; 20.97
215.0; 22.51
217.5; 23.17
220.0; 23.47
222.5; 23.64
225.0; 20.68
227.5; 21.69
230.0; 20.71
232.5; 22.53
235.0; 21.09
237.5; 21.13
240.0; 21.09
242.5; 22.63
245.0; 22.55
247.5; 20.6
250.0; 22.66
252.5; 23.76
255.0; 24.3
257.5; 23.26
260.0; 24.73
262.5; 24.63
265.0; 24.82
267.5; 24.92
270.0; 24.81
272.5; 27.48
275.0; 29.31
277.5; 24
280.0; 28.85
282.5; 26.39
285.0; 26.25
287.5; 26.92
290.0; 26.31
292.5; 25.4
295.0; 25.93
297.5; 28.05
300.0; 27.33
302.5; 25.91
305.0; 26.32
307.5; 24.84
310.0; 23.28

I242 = 1.1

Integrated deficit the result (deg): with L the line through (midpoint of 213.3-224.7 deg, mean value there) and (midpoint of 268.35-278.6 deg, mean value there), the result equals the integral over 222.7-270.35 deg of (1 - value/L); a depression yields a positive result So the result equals 3.7 deg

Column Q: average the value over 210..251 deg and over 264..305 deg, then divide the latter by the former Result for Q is 1.2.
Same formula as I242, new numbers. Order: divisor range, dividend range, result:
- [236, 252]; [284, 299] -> 1.21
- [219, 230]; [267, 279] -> 1.18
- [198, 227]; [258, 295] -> 1.17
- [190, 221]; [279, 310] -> 1.21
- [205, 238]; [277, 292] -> 1.20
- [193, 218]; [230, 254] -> 1.00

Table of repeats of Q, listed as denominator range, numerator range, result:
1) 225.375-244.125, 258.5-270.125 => 1.15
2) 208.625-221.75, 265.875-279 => 1.15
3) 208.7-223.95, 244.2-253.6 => 0.98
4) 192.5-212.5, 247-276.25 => 1.14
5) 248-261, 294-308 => 1.13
